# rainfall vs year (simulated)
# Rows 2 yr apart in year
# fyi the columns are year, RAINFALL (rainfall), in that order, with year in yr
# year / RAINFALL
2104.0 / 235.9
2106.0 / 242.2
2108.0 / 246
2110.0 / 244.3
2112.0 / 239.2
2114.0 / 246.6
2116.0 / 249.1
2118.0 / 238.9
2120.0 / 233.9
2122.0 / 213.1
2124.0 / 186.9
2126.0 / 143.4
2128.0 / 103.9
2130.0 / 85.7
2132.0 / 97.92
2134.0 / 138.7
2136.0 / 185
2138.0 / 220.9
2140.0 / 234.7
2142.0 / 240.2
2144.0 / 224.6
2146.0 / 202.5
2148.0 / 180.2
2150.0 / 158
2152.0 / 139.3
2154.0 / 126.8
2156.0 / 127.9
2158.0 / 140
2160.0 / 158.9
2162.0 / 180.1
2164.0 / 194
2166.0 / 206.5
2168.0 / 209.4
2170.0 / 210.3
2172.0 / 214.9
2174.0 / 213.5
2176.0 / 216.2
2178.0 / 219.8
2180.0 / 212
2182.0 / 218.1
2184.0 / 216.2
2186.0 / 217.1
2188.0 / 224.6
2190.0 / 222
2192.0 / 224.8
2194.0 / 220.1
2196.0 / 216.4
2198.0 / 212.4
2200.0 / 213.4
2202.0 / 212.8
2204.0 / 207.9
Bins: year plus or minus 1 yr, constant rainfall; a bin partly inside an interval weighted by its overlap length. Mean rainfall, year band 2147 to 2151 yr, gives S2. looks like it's 169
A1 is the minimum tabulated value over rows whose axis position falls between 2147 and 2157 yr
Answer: 126.8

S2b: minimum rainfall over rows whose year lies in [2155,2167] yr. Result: 127.9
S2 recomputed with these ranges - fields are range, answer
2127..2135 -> 107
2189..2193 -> 223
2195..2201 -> 214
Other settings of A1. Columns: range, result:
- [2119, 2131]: 85.7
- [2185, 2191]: 217.1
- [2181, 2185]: 216.2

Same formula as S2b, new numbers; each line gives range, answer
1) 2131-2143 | 97.92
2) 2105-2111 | 242.2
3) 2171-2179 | 213.5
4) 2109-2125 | 186.9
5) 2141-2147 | 202.5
